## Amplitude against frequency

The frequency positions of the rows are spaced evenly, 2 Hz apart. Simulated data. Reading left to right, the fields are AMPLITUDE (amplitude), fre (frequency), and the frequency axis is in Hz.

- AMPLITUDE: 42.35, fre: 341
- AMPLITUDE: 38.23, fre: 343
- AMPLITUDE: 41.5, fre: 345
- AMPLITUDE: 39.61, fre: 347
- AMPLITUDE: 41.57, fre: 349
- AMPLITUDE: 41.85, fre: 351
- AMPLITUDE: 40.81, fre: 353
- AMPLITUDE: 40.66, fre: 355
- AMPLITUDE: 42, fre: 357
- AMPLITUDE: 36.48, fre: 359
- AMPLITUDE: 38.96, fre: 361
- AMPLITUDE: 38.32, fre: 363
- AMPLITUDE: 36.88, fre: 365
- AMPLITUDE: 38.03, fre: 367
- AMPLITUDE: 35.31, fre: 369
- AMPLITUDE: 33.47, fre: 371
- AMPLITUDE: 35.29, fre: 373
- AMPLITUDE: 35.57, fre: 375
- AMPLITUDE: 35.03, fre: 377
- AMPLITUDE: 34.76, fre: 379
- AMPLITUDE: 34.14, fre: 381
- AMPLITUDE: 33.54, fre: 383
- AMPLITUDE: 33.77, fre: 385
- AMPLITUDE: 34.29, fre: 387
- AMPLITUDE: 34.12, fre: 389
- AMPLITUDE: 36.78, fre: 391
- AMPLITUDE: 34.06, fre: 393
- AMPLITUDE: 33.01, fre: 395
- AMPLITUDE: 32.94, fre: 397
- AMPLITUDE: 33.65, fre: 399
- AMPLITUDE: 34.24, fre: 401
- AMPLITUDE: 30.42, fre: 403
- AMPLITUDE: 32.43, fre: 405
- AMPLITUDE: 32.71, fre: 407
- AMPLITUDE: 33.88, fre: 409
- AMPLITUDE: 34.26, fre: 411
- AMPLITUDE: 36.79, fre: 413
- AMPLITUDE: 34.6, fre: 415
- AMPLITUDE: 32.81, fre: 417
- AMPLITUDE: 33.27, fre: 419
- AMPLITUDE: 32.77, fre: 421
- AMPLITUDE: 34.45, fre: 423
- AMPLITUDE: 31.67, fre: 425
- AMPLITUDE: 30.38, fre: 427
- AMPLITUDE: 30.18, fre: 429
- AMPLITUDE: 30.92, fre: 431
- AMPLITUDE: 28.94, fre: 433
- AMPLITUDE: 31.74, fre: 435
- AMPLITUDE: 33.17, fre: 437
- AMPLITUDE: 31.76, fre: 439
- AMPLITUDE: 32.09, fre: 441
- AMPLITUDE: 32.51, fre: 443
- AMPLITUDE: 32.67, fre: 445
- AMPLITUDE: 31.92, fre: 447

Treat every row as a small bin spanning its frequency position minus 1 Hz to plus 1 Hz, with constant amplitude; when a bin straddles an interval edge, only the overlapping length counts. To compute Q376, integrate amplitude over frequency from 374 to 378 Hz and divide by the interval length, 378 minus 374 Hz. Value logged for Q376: 35.3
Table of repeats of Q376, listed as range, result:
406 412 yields 33.6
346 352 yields 41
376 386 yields 34.2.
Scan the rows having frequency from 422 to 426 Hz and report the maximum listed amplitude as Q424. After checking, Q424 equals 34.45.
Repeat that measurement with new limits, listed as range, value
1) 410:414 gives 36.79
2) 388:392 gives 36.78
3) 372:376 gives 35.57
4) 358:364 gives 38.96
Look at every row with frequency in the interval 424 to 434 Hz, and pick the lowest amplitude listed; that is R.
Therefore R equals 28.94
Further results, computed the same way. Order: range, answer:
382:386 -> 33.54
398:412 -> 30.42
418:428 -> 30.38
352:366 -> 36.48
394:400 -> 32.94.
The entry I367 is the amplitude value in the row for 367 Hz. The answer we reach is 38.03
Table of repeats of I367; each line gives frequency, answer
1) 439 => 31.76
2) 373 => 35.29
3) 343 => 38.23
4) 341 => 42.35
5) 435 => 31.74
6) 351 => 41.85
